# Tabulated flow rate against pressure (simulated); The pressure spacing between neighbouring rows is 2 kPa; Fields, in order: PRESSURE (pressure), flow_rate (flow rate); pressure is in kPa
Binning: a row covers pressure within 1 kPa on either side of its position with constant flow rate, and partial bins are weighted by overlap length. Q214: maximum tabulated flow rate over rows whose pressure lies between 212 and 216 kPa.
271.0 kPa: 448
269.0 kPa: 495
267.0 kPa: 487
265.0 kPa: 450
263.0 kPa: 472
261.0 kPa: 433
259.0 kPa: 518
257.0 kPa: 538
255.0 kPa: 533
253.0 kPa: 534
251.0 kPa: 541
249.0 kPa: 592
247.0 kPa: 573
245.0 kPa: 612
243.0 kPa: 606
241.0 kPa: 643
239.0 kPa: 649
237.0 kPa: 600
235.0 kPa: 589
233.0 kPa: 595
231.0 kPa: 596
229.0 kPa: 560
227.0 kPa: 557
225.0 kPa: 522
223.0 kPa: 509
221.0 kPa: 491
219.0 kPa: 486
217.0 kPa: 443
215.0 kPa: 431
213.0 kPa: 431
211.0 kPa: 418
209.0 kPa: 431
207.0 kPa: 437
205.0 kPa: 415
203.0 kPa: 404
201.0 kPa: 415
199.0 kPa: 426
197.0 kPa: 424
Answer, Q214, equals 431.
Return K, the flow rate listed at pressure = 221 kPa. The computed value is 491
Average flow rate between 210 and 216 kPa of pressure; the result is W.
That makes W 427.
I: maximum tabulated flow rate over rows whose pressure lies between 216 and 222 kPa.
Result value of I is 491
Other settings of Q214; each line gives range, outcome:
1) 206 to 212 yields 437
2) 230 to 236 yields 596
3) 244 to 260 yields 612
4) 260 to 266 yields 472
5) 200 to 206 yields 415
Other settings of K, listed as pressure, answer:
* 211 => 418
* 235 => 589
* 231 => 596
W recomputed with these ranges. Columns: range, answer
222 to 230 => 537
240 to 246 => 620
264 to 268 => 468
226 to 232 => 571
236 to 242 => 631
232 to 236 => 592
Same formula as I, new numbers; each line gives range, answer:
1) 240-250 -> 643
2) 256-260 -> 538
